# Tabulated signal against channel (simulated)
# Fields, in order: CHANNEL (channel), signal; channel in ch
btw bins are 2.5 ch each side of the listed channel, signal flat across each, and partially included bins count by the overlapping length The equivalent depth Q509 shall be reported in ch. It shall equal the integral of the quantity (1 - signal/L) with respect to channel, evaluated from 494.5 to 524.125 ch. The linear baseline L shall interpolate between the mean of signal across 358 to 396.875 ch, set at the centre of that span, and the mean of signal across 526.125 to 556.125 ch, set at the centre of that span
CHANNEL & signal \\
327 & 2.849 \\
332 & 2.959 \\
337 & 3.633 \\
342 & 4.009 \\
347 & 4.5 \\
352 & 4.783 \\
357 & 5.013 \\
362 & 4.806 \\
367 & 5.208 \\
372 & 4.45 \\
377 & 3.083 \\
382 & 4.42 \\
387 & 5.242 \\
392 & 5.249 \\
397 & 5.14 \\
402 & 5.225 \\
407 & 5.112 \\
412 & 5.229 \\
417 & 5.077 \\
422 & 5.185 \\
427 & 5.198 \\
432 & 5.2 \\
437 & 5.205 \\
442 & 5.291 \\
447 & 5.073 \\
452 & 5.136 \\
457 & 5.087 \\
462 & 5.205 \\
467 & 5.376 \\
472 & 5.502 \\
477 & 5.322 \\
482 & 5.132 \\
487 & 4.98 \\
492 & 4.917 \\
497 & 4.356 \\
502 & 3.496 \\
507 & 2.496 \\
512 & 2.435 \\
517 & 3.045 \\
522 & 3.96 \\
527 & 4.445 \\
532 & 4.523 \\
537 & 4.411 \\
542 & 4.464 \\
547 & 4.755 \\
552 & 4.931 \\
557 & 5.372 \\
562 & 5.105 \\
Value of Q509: 8.7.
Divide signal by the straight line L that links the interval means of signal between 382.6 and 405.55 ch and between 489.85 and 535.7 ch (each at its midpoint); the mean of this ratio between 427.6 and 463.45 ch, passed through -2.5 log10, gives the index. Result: -0.14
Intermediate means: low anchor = 5.14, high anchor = 3.75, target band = 5.17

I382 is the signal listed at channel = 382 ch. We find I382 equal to 4.42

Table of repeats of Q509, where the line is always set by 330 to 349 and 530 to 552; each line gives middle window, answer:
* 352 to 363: -3.0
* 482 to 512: 2.7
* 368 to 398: -4.9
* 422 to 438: -4.1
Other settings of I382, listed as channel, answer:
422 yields 5.185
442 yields 5.291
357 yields 5.013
